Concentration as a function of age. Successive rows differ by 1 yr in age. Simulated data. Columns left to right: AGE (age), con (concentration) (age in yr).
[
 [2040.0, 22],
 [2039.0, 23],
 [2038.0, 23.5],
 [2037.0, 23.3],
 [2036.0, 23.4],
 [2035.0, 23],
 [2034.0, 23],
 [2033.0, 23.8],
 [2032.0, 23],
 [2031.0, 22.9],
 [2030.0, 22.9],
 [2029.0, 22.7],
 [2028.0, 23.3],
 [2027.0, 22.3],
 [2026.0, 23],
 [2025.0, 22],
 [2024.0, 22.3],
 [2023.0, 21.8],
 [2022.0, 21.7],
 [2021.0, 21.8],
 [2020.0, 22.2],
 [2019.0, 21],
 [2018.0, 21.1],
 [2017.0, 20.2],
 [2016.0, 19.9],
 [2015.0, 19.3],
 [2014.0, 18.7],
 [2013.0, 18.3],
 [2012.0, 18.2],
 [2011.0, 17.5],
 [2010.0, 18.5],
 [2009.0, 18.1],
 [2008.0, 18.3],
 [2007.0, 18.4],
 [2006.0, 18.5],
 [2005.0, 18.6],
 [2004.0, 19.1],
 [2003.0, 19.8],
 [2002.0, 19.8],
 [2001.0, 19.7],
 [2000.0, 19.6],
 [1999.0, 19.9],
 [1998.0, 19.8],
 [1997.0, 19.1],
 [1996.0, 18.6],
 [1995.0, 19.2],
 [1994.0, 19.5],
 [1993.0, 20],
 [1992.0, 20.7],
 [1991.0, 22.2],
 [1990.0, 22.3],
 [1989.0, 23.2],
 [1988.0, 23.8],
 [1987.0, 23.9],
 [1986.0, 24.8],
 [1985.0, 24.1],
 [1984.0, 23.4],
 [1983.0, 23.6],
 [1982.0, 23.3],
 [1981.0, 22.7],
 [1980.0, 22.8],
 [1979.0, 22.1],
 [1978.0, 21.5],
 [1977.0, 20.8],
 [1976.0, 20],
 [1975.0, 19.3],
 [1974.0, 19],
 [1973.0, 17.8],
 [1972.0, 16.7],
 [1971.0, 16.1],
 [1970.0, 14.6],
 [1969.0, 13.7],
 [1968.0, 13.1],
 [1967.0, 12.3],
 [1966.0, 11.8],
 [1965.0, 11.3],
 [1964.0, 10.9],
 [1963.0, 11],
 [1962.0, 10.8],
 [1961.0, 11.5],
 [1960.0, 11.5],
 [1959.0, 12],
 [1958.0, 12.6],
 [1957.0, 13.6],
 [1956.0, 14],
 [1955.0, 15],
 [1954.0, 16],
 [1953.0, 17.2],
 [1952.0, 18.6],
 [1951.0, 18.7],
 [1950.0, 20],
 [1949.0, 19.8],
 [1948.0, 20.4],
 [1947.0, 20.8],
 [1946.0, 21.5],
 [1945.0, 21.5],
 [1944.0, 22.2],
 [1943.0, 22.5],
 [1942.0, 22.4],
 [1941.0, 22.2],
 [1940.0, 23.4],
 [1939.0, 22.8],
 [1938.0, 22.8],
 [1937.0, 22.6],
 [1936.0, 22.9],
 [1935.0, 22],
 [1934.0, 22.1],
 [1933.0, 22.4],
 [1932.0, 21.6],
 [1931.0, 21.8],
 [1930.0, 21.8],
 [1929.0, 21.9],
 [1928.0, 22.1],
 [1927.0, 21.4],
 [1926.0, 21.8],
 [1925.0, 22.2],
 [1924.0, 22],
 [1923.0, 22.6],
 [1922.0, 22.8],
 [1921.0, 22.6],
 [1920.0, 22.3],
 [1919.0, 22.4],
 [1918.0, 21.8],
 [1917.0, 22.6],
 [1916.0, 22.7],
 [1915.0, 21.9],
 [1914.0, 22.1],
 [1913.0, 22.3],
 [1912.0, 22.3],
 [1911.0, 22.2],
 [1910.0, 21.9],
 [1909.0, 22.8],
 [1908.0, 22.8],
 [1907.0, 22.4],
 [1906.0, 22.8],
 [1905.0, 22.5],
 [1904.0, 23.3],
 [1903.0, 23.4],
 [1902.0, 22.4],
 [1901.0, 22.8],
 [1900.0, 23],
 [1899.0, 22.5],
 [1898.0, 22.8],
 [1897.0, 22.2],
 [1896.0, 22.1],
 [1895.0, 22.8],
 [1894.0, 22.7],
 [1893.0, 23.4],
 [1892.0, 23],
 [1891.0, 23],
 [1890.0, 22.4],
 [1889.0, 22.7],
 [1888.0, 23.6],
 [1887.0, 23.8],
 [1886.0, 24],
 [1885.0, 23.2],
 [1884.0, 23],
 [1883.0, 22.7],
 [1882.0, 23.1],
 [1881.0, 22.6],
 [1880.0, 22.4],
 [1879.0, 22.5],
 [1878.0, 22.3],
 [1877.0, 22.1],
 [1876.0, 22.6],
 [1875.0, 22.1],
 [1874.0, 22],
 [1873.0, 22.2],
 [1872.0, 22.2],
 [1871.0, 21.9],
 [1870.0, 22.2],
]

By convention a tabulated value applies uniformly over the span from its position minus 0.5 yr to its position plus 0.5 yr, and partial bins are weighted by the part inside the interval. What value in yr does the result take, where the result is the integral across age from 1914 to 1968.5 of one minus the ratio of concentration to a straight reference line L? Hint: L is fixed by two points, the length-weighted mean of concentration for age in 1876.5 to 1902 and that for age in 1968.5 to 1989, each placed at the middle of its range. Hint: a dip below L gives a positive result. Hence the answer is 6.3 yr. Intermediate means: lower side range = 22.8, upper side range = 20.8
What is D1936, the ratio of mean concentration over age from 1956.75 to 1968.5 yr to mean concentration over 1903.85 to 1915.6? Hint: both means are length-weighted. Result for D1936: 0.53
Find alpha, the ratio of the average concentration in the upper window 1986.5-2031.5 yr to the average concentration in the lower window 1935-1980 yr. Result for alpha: 1.16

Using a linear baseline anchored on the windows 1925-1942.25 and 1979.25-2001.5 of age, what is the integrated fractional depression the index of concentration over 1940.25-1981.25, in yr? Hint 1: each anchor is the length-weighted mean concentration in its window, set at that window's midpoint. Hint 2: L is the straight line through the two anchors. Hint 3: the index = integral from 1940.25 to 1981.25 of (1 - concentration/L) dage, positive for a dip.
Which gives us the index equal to 9.0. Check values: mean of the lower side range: 22.2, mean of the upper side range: 21.7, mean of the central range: 17.1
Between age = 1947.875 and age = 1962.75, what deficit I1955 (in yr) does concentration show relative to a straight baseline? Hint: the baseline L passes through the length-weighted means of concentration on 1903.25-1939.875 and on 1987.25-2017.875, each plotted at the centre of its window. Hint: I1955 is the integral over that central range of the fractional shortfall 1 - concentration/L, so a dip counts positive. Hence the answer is 4.21 yr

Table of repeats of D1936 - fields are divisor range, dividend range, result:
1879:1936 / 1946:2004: 0.81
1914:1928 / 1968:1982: 0.85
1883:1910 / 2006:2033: 0.91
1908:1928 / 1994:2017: 0.85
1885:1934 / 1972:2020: 0.91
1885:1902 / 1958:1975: 0.59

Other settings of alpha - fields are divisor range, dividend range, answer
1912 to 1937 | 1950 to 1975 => 0.65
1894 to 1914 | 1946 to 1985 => 0.75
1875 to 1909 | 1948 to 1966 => 0.63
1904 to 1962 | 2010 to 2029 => 1.01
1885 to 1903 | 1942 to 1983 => 0.75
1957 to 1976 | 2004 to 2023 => 1.41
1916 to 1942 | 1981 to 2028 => 0.93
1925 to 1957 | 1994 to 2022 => 0.94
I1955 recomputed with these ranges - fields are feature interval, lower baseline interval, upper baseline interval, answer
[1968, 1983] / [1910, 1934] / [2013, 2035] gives 1.9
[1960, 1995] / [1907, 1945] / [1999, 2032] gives 4.3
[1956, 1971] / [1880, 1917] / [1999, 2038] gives 6.4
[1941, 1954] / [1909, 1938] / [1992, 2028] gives 0.7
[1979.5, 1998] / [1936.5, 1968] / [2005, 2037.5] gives -2.7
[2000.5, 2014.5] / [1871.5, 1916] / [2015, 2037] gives 2.3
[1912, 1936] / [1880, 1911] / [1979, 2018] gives 0.0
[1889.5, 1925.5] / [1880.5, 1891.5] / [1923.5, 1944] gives 0.3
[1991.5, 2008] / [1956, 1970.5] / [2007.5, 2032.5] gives -1.5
